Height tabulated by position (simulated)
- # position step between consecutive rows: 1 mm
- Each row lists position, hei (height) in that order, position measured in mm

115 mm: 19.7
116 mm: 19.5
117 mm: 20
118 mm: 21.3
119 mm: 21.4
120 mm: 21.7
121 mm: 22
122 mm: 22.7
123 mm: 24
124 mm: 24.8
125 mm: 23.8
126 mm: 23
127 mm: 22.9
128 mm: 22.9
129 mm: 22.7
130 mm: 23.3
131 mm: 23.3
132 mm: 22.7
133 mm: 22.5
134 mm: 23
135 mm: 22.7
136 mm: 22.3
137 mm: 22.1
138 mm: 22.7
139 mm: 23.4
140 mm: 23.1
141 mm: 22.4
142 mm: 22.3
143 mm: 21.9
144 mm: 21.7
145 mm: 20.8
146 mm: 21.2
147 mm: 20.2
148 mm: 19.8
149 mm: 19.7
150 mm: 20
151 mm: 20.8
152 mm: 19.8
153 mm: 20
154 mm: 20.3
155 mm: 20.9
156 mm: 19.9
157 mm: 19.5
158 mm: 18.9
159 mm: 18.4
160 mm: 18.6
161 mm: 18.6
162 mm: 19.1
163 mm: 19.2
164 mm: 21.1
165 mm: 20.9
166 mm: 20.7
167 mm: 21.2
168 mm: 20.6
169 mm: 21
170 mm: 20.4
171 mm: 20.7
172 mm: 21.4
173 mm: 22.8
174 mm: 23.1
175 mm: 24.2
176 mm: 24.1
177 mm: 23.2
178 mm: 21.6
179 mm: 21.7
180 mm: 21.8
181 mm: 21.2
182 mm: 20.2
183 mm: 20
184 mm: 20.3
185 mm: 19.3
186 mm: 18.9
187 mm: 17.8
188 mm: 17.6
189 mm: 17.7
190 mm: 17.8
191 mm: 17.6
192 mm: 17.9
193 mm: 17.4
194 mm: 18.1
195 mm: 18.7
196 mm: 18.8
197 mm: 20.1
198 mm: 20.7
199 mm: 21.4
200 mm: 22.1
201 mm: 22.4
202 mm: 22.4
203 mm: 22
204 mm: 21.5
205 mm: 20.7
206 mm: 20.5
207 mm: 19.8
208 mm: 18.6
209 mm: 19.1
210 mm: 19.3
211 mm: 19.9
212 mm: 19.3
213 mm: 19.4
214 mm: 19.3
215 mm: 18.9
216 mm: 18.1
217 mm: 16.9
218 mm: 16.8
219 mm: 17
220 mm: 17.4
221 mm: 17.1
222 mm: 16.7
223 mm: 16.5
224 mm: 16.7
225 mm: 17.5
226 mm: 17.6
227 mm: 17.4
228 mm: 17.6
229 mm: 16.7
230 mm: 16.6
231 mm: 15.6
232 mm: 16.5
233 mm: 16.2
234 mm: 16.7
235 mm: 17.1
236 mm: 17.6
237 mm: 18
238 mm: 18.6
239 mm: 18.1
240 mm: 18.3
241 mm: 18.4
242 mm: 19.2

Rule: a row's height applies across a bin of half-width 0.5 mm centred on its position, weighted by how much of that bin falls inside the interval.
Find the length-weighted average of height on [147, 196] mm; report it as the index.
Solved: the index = 20.1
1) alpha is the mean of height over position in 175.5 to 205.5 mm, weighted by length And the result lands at 20.2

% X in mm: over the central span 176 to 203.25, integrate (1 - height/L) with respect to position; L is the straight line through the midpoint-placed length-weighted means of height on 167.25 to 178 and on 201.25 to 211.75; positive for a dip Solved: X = 1.6 mm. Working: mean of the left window 22.1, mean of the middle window 20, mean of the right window 20.4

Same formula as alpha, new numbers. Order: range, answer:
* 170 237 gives 19.2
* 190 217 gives 19.7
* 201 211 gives 20.5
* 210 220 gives 18.4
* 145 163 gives 19.8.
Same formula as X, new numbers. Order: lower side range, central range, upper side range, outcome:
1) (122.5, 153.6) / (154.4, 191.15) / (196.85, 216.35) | 1.46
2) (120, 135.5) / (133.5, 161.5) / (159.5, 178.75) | 1.62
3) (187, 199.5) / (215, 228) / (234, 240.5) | 0.65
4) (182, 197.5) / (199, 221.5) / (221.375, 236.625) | -2.29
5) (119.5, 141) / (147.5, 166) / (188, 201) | 1.36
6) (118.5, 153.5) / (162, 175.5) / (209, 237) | -0.58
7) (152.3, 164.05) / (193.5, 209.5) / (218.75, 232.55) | -2.33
